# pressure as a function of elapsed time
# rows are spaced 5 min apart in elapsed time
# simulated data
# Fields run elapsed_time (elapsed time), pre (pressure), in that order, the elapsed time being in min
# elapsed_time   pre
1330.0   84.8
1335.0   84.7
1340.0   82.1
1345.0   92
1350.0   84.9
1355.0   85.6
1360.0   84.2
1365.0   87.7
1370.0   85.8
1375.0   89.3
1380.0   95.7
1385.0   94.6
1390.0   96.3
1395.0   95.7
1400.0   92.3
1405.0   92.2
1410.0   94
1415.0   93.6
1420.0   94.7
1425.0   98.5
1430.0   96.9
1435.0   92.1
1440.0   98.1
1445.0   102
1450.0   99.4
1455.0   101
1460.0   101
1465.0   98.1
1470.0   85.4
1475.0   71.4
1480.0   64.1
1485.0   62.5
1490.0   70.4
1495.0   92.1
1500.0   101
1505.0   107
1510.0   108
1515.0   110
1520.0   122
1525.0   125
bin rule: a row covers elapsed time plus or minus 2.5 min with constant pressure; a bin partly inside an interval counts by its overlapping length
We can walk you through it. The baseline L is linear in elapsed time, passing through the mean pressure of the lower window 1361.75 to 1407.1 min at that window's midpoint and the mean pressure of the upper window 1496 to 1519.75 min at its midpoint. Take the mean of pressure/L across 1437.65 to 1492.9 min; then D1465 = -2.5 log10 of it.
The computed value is 0.172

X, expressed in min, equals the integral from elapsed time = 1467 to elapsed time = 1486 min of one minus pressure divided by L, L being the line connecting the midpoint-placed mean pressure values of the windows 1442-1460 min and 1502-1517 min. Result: 5.78 min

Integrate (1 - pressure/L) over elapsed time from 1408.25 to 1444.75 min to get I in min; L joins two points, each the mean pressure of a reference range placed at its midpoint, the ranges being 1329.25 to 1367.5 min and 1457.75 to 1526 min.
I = -2.39 min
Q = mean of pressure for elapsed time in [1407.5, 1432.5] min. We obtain 95.5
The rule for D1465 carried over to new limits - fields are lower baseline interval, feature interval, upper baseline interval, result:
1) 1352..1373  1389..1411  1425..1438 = -0.034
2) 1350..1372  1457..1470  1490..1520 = 0.008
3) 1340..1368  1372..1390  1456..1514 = -0.080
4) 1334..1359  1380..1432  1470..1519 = -0.096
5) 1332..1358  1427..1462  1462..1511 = -0.154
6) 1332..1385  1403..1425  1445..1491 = -0.095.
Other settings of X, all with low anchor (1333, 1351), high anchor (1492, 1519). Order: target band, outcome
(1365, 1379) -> 0.1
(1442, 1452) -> -0.3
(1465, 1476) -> 1.8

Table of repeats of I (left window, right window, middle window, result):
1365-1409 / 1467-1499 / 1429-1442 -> -1.75 min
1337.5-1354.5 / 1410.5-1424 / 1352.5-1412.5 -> -0.37 min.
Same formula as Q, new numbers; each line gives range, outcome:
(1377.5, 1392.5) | 95.5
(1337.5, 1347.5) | 87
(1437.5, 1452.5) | 99.8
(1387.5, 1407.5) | 94.1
